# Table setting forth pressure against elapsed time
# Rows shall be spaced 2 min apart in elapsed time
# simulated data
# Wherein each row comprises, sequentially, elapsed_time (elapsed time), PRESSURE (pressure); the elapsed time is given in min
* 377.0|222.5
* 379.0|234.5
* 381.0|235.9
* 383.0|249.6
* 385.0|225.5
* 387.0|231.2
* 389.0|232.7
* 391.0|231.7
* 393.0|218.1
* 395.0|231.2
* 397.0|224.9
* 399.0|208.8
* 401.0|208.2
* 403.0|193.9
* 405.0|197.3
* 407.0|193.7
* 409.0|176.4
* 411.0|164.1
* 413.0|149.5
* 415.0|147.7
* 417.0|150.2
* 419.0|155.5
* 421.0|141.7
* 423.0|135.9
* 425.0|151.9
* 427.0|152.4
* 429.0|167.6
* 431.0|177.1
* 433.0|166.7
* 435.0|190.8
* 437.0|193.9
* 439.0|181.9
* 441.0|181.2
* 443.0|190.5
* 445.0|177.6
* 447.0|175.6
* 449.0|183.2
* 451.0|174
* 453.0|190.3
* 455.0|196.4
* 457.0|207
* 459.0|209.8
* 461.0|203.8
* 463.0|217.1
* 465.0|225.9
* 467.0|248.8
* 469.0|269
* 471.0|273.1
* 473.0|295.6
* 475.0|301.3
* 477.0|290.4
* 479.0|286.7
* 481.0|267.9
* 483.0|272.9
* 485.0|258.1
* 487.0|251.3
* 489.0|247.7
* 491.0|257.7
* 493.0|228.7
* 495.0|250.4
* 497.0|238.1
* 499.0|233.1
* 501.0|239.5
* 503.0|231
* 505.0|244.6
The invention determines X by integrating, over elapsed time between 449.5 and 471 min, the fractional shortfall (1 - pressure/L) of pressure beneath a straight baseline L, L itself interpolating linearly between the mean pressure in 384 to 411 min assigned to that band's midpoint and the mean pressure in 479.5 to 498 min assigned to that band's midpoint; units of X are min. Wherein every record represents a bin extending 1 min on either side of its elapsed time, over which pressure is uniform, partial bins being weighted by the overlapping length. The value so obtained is 2.19 min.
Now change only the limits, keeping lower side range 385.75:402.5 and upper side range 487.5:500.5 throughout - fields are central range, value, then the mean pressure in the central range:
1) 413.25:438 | 7.39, 161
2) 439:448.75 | 2.14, 181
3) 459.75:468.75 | 0.36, 227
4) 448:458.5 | 1.95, 191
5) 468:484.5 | -2.91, 281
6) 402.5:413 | 2.05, 181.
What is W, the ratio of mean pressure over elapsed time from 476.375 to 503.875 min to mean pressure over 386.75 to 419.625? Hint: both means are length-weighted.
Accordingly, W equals 1.30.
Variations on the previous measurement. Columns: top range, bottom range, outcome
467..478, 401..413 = 1.54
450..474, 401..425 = 1.36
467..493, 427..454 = 1.50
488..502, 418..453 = 1.42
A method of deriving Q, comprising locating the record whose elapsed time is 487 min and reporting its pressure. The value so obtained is 251.3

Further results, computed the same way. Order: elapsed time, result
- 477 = 290.4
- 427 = 152.4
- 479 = 286.7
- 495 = 250.4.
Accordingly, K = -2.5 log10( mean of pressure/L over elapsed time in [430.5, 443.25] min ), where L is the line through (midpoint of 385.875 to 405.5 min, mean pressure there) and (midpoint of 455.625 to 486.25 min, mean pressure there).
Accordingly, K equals 0.29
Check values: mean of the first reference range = 218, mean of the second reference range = 254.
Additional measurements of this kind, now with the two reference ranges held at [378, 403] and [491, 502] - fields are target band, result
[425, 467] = 0.23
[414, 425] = 0.49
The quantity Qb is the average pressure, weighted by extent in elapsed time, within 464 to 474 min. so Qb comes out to 262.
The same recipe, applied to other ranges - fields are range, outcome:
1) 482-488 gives 261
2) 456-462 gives 207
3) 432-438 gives 184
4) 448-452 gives 179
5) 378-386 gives 236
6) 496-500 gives 236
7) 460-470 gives 233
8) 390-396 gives 227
